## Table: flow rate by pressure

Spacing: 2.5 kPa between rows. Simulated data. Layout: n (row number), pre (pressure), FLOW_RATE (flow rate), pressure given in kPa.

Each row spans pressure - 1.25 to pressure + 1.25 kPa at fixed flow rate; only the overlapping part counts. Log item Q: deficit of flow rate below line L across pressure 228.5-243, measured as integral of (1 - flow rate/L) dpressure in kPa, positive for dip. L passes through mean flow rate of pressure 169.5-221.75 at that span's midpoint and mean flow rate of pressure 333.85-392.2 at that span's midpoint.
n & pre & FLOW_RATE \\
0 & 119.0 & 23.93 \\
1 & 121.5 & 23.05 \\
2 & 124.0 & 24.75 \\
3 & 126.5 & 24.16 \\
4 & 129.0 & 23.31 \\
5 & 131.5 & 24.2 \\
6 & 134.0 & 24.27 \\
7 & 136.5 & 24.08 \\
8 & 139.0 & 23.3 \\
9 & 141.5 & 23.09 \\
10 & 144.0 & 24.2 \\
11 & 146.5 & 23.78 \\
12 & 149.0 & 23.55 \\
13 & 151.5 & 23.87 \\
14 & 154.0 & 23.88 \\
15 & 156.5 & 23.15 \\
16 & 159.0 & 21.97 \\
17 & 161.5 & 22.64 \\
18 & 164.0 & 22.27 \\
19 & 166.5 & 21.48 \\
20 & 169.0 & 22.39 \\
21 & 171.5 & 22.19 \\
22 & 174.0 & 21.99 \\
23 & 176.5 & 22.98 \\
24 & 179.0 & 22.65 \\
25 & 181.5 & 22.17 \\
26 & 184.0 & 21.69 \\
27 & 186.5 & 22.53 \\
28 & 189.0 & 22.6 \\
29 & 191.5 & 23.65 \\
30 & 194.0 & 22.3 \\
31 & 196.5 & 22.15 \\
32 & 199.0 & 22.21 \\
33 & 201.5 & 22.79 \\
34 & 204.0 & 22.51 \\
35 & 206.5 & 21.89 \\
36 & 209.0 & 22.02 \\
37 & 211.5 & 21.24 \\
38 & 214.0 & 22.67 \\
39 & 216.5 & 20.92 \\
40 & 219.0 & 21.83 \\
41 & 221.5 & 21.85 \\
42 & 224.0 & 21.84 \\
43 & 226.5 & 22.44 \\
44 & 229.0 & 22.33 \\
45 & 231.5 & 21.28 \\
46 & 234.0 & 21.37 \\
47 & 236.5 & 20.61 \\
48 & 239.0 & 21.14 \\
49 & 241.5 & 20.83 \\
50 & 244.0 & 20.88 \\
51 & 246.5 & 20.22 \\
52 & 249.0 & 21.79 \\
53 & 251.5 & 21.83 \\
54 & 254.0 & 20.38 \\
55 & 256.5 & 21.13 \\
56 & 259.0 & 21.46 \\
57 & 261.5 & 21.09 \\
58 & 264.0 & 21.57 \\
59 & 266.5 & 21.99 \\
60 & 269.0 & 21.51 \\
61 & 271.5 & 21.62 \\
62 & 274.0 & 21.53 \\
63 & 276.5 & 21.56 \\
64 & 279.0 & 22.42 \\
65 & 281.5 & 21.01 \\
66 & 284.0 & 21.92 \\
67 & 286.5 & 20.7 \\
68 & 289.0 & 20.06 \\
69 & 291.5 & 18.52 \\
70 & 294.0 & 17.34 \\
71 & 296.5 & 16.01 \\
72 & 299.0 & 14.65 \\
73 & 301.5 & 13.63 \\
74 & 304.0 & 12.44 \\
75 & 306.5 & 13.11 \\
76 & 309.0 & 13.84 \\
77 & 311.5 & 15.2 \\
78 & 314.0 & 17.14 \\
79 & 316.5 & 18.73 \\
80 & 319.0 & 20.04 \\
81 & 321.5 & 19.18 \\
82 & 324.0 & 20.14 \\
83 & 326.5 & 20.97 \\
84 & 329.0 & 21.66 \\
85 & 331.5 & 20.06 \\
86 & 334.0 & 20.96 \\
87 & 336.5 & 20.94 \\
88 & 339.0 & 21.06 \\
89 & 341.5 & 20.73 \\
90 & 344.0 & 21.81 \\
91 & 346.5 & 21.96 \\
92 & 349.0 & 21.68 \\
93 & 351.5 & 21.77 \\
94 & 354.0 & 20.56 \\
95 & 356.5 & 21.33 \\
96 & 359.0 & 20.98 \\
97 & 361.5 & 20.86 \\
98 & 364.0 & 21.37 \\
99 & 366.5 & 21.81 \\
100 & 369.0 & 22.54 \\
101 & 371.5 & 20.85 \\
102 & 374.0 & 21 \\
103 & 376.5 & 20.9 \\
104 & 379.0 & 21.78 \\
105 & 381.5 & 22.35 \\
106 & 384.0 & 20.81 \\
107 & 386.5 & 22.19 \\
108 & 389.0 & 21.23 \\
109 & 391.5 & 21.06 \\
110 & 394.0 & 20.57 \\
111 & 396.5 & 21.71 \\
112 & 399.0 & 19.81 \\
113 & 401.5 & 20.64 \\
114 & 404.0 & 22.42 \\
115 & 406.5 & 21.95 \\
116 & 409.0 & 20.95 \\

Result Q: 0.5 kPa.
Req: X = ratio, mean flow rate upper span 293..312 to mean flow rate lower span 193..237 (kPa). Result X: 0.66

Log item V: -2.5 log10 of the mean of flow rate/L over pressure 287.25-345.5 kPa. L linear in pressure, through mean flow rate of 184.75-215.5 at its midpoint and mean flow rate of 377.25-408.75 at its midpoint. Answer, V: 0.19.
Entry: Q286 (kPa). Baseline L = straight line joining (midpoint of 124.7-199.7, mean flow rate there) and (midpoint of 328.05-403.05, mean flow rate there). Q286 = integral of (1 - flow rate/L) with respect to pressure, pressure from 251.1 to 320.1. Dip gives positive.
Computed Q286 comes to 9.3 kPa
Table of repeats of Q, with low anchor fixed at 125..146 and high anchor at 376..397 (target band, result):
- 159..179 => 1.0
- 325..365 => 1.2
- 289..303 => 3.7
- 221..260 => 2.6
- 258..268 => 0.5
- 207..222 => 0.9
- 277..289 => 0.6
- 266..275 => 0.4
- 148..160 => 0.2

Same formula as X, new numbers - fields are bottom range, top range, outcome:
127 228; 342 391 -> 0.95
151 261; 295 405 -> 0.90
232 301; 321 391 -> 1.04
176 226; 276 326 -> 0.80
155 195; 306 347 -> 0.86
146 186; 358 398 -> 0.94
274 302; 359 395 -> 1.12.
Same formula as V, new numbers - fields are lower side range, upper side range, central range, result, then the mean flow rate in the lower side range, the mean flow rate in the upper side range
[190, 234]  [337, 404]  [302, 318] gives 0.39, 22.1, 21.3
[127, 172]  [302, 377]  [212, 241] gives 0.01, 23.2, 19.8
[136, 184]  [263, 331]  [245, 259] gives -0.05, 22.9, 18.8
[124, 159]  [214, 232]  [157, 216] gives 0.02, 23.7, 21.9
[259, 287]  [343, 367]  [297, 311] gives 0.48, 21.6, 21.4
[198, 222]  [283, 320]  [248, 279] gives -0.14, 22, 16.8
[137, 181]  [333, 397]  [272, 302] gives 0.14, 22.9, 21.3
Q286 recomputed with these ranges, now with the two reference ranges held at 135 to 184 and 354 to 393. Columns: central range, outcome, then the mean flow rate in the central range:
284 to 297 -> 1.8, 19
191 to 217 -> 0.4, 22.2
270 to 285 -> 0.3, 21.7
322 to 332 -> 0.5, 20.6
